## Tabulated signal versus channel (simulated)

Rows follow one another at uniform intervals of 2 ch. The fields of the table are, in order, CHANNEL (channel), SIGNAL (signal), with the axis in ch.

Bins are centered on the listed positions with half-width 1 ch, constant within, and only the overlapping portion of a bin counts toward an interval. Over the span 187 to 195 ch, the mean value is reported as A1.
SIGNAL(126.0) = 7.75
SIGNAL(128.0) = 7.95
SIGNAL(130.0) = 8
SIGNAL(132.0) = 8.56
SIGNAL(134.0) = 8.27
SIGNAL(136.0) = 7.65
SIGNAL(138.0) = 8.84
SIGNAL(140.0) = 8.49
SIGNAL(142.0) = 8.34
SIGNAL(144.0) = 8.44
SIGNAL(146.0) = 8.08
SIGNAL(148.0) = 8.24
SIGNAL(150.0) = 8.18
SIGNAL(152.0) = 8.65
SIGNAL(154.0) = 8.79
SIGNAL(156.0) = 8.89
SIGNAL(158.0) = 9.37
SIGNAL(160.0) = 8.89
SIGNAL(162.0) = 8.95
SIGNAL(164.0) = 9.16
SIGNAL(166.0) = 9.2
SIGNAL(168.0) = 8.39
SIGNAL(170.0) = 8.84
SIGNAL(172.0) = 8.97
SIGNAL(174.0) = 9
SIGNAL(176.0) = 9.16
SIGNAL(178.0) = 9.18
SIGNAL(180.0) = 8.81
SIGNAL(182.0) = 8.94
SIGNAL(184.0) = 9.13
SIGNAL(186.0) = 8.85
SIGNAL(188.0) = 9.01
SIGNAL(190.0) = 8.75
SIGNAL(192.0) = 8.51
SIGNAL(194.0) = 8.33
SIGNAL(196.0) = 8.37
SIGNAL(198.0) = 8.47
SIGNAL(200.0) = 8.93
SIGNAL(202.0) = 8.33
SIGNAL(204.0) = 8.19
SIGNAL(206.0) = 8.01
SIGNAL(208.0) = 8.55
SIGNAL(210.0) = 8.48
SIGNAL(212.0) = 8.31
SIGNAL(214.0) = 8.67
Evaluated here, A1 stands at 8.65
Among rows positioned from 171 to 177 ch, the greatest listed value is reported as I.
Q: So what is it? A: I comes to 9.16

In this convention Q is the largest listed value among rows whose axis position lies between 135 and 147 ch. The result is 8.84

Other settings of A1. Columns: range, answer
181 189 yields 8.98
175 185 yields 9.04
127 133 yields 8.17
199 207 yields 8.37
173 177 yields 9.08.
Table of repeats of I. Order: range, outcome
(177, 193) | 9.18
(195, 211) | 8.93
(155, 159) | 9.37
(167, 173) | 8.97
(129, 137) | 8.56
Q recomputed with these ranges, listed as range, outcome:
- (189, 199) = 8.75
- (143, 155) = 8.79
